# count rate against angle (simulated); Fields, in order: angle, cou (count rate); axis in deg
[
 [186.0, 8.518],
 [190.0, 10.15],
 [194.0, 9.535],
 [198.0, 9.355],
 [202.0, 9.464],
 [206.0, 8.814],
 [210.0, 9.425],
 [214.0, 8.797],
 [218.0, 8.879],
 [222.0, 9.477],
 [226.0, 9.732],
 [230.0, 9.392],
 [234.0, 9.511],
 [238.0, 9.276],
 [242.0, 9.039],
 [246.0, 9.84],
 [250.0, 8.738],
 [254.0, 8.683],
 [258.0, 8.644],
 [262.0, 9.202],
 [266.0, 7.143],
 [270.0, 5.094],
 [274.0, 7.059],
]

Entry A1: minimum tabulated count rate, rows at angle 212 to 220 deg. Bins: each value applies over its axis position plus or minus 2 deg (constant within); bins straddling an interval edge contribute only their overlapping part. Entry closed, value 8.797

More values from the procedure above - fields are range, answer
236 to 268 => 7.143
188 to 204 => 9.355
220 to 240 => 9.276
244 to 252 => 8.738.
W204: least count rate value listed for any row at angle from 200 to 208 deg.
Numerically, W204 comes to 8.814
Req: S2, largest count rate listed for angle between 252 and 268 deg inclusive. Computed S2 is 9.202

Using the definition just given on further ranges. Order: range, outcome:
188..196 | 10.15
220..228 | 9.732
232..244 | 9.511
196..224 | 9.477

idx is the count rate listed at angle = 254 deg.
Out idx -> 8.683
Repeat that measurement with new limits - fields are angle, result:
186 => 8.518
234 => 9.511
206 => 8.814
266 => 7.143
